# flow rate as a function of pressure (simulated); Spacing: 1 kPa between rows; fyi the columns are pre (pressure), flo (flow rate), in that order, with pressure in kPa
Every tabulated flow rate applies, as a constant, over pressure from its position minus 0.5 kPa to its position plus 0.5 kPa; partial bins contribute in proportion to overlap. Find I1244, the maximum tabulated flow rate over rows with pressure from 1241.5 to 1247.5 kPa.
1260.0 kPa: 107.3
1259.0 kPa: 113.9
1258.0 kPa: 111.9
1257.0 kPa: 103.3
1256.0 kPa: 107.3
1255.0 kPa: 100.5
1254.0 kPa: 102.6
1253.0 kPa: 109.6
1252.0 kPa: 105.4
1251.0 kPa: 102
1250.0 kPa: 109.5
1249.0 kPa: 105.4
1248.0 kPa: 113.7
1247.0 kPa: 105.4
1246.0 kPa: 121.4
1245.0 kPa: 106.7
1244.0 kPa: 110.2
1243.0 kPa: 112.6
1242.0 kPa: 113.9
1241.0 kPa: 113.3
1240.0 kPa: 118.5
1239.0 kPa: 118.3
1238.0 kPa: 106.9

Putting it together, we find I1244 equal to 121.4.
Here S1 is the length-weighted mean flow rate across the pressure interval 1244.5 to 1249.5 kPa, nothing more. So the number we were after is 111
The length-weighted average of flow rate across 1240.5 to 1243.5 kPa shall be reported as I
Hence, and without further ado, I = 113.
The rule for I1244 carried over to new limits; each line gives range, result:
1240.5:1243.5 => 113.9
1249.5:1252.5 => 109.5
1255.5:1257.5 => 107.3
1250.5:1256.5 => 109.6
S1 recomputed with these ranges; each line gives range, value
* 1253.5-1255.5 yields 102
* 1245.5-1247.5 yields 113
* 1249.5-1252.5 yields 106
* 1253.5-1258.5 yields 105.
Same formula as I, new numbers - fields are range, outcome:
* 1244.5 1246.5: 114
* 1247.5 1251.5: 108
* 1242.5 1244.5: 111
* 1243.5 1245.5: 108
